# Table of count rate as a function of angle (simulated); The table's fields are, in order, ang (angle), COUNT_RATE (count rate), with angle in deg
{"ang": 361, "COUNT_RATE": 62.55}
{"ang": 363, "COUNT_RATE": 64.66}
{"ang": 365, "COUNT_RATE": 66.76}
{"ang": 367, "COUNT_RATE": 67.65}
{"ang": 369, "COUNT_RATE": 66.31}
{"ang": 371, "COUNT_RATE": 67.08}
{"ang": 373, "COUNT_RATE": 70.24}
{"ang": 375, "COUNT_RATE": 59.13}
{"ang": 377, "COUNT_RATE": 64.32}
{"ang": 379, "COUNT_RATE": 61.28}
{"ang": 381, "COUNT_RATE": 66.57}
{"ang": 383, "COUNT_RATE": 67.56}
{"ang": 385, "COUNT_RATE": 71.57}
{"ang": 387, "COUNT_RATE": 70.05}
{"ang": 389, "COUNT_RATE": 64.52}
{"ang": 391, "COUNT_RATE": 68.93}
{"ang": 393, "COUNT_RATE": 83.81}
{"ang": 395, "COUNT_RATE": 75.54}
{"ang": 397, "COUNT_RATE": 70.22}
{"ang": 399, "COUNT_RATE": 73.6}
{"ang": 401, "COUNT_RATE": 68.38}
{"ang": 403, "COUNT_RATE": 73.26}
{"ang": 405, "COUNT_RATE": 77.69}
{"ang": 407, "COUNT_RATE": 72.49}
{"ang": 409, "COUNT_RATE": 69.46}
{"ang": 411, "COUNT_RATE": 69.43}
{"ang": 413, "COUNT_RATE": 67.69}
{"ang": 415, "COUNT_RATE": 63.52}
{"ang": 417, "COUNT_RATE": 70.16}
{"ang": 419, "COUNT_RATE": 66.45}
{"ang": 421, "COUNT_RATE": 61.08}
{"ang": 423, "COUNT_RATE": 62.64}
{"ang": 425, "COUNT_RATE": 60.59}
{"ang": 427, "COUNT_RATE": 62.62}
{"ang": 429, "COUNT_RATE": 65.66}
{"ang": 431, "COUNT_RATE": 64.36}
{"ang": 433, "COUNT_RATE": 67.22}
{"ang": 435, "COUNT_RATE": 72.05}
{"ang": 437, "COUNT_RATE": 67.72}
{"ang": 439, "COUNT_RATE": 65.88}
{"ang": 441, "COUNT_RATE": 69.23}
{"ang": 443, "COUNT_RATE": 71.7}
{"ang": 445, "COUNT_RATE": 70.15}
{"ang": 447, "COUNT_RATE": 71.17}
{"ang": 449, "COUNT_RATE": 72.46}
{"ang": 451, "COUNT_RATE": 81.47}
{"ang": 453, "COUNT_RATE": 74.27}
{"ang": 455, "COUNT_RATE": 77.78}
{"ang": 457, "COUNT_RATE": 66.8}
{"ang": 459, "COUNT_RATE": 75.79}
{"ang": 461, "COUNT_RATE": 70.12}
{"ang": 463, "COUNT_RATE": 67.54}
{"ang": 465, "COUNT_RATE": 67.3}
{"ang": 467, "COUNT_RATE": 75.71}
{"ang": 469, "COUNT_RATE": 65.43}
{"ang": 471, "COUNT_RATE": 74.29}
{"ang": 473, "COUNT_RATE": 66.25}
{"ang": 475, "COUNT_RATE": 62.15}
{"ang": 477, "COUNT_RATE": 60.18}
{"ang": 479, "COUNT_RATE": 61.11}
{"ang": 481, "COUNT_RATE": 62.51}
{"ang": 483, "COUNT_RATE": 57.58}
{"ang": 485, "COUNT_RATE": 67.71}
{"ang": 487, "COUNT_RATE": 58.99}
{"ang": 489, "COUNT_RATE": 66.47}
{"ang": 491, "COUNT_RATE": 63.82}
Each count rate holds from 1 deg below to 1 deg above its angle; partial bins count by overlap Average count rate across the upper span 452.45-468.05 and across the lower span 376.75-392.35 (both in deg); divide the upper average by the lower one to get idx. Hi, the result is 1.1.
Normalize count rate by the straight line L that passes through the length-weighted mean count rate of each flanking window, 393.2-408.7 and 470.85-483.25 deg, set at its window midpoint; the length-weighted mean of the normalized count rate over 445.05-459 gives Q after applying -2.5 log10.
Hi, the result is -0.11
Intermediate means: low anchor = 73.4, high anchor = 63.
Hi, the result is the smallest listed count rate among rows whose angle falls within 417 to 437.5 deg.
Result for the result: 60.59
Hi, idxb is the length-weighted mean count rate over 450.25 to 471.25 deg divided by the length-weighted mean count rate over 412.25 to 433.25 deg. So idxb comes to 1.12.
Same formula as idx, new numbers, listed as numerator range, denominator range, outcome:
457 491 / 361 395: 0.98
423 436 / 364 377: 0.99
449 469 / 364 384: 1.10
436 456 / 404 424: 1.06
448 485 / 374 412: 0.98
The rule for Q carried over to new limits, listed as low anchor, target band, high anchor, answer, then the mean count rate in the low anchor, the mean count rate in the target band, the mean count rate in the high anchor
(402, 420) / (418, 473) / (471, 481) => -0.042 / 70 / 69.1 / 63.6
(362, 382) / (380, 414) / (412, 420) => -0.078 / 65.4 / 71.2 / 67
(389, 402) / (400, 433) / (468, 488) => 0.051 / 72.7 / 67.2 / 63.6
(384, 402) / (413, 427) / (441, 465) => 0.125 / 71.8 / 64.2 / 72.3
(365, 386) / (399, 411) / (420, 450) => -0.087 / 66.2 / 72.1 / 67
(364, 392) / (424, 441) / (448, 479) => 0.047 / 66.6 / 66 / 70.2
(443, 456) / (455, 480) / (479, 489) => -0.002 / 74.3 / 68.1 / 62.1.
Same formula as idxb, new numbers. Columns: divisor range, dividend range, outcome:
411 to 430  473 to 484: 0.95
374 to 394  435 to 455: 1.06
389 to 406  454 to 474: 0.96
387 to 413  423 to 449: 0.94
